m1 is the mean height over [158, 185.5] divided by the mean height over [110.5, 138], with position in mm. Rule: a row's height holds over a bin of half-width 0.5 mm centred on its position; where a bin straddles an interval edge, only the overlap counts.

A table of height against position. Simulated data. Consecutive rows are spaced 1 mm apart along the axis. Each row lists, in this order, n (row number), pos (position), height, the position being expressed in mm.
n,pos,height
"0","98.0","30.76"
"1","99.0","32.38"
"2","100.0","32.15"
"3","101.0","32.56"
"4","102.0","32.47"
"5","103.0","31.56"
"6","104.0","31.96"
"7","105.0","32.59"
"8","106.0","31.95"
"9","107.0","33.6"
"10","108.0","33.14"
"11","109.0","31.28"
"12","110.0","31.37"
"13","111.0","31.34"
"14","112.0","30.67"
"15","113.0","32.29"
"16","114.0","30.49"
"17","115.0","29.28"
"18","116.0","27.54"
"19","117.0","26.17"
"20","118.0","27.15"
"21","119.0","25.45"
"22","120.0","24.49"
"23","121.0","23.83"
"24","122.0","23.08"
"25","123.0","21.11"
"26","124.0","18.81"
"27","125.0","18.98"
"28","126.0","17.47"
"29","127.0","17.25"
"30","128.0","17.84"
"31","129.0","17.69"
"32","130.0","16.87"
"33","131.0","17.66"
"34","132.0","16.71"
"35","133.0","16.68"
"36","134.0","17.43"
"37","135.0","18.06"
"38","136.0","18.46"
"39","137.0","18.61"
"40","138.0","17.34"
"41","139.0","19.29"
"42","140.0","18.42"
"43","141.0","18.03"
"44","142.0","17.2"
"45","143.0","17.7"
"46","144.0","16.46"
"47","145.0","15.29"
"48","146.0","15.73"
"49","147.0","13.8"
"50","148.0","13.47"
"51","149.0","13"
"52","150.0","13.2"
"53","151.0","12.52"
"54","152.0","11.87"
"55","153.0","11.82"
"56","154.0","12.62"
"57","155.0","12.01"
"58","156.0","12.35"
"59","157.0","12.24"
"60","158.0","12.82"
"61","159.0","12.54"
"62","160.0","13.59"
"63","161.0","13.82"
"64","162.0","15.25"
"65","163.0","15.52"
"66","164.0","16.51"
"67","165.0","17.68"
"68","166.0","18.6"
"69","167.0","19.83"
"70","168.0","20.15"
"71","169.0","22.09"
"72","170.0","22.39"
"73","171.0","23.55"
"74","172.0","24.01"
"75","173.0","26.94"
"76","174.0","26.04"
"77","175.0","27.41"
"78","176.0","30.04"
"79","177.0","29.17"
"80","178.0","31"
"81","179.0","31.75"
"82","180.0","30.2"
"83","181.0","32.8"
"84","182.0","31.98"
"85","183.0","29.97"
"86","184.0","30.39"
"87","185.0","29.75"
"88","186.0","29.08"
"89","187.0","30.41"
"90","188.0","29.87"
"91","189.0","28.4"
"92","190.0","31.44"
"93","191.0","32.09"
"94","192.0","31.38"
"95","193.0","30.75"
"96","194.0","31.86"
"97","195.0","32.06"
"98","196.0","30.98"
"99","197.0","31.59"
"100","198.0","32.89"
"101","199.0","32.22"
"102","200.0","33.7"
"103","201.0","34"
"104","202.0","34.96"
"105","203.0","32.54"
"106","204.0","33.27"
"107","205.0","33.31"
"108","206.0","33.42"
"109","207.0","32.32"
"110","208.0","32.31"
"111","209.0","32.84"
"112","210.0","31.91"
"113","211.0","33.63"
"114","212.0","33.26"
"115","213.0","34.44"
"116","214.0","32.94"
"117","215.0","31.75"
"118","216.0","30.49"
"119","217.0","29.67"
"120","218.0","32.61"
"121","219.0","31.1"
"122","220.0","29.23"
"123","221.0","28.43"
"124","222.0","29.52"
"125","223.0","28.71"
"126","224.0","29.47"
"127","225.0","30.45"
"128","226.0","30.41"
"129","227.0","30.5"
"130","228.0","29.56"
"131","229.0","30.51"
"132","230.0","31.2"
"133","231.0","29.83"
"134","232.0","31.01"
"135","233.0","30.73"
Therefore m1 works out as 1.06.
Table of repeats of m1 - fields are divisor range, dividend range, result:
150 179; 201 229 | 1.68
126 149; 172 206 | 1.82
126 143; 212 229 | 1.73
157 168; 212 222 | 1.99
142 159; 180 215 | 2.35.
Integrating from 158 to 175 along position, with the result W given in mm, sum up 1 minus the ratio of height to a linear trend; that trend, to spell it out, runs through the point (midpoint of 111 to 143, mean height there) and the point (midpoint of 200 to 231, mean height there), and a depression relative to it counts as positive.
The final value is 4.4 mm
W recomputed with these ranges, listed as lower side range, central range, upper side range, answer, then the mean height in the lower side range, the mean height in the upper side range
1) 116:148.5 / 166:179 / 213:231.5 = -0.56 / 19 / 30.5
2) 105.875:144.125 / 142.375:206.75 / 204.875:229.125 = 8.95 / 22.7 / 31.3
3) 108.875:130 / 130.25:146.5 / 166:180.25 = 4.92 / 24.6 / 25.7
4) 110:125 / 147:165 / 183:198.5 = 9.63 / 26.5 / 30.8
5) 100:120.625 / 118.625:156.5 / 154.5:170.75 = 9.98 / 30.4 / 16.2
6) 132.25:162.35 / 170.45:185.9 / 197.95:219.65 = -3.26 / 15.1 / 32.7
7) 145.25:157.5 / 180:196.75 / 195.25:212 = -2.42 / 12.9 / 32.9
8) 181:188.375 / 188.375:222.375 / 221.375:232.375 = -1.96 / 30.4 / 30.1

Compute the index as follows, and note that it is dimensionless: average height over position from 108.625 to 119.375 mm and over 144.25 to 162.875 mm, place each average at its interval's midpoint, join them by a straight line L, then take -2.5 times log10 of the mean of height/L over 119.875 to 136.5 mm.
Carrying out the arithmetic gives 0.25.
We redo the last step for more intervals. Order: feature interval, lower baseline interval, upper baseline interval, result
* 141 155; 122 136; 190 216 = 0.45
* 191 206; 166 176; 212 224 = -0.17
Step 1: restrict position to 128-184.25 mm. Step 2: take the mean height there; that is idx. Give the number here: 19.2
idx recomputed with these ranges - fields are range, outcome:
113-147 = 20.2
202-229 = 31.5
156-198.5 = 25.3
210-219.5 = 32.2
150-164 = 13.1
